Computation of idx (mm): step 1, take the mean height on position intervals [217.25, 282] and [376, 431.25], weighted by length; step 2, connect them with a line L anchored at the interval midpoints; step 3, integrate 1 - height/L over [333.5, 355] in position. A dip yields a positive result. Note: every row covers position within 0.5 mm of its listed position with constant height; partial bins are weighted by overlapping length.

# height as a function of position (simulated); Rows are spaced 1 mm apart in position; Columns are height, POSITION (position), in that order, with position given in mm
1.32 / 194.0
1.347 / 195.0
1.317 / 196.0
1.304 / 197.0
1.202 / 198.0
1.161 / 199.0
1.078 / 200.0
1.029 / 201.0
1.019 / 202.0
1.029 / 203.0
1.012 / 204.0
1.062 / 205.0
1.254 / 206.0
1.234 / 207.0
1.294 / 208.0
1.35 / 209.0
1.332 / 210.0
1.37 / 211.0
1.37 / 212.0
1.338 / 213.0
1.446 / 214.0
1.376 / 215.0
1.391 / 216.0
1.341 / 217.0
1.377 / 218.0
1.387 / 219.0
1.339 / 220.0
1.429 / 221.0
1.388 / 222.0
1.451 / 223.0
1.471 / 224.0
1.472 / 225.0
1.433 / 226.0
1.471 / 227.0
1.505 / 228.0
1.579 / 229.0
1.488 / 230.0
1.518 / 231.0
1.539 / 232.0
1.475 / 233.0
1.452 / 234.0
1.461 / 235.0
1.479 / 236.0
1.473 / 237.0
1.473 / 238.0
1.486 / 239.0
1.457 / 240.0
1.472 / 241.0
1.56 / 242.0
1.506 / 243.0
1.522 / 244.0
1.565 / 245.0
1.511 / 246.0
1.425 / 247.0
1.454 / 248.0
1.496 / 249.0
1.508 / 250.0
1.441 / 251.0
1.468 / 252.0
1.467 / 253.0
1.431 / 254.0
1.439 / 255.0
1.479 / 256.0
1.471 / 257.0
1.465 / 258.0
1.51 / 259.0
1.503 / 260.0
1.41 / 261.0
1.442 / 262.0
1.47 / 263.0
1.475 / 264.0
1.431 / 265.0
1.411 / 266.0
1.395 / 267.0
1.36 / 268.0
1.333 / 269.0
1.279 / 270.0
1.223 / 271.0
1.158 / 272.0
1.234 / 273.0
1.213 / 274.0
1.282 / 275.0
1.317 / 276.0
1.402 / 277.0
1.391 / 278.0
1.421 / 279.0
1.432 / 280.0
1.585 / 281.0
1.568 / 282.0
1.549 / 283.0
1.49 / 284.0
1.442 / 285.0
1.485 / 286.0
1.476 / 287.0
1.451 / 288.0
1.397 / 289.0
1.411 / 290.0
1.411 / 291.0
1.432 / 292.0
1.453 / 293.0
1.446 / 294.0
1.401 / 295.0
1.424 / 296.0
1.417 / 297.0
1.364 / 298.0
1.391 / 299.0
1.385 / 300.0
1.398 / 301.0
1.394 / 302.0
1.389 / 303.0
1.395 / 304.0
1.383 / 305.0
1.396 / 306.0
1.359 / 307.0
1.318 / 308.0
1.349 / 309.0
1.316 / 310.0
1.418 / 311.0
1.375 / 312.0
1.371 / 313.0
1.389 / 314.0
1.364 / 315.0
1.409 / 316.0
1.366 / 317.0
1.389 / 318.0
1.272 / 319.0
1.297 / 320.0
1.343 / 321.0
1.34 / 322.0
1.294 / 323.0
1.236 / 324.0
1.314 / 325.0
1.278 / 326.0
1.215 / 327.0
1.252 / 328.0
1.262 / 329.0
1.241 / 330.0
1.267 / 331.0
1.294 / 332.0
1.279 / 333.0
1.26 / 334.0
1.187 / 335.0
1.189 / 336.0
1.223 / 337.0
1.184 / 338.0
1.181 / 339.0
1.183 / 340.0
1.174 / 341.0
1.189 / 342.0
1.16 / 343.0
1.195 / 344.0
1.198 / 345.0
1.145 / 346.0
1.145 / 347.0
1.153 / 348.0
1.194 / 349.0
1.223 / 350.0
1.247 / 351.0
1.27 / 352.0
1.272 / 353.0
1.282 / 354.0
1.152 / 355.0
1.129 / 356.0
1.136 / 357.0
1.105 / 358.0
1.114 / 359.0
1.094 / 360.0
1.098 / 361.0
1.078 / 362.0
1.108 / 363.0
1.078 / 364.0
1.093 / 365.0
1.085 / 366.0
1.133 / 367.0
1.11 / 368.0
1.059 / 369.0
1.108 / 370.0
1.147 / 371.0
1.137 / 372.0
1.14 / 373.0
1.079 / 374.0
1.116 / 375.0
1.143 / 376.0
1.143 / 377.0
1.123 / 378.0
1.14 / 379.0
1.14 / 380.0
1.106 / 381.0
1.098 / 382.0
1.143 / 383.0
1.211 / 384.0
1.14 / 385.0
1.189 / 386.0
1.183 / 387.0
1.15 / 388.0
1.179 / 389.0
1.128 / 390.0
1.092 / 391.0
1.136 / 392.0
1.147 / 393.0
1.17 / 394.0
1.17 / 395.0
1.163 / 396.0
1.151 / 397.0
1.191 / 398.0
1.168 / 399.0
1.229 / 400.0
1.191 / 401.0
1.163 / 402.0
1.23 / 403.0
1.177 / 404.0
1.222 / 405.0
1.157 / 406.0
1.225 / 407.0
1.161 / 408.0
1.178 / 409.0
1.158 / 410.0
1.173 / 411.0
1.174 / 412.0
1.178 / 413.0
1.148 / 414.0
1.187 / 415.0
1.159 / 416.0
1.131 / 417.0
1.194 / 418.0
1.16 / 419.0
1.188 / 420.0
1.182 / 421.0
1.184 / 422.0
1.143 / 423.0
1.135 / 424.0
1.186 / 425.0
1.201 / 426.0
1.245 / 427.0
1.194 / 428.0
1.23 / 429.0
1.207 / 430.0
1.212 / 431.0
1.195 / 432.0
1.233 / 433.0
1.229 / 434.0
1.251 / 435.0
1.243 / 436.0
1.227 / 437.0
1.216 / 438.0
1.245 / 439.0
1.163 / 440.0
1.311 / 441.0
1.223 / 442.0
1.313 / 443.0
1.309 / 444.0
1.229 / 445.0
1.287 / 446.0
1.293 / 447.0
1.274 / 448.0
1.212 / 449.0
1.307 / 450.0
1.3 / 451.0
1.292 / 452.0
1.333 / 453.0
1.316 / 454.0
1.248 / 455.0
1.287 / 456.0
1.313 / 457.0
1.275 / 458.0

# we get 1.21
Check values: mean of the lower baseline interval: 1.44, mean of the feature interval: 1.2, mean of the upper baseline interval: 1.17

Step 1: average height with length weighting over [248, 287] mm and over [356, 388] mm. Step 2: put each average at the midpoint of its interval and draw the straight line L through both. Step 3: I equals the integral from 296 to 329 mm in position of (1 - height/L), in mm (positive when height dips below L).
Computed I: -1.5 mm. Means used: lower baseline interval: 1.42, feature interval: 1.35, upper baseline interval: 1.12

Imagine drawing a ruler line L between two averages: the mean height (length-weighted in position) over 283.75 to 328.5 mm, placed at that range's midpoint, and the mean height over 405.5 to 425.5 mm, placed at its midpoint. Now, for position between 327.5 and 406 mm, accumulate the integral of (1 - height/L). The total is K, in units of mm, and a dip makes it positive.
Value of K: 5.9 mm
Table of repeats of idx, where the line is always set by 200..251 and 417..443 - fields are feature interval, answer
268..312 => -1.8 mm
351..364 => 1.2 mm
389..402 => 0.8 mm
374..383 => 0.9 mm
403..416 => 0.5 mm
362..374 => 1.5 mm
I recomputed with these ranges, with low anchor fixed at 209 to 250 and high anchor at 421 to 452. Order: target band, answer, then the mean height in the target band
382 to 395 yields 1.3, 1.15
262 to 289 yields 0.1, 1.4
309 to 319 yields -0.1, 1.37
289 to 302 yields -0.3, 1.41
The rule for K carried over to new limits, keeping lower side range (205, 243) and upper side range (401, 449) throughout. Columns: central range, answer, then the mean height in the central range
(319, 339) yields 0.8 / 1.26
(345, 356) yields 0.7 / 1.2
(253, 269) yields -0.7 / 1.44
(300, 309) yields -0.3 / 1.38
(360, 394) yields 3.6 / 1.13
